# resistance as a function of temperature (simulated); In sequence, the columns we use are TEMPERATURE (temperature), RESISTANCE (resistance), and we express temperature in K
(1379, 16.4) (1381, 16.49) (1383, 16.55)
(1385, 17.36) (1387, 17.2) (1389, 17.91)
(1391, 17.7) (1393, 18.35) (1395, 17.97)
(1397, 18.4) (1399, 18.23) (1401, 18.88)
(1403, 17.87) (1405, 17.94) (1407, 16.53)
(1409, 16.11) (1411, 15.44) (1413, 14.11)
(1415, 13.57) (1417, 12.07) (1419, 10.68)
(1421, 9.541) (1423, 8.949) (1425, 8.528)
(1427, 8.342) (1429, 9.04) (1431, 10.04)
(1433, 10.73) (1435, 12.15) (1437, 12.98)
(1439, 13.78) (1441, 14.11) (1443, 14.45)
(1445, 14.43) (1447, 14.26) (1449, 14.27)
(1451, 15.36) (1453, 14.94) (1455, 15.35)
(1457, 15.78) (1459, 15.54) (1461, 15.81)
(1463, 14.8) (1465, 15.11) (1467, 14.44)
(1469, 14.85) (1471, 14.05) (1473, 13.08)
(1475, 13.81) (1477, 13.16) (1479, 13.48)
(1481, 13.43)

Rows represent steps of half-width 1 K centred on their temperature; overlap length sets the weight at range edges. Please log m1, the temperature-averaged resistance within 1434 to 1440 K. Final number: 13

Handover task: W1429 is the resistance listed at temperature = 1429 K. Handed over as 9.04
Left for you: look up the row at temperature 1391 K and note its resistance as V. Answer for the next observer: 17.7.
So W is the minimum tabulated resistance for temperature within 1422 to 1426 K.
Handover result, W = 8.528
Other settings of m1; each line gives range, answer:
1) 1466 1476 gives 14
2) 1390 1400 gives 18.1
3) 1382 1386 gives 17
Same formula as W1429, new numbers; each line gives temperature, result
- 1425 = 8.528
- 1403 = 17.87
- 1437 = 12.98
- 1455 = 15.35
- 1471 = 14.05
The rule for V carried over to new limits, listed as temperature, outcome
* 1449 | 14.27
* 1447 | 14.26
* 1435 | 12.15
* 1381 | 16.49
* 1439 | 13.78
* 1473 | 13.08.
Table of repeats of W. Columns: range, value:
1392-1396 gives 17.97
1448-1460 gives 14.27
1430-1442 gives 10.04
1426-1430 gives 8.342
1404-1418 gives 12.07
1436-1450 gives 12.98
